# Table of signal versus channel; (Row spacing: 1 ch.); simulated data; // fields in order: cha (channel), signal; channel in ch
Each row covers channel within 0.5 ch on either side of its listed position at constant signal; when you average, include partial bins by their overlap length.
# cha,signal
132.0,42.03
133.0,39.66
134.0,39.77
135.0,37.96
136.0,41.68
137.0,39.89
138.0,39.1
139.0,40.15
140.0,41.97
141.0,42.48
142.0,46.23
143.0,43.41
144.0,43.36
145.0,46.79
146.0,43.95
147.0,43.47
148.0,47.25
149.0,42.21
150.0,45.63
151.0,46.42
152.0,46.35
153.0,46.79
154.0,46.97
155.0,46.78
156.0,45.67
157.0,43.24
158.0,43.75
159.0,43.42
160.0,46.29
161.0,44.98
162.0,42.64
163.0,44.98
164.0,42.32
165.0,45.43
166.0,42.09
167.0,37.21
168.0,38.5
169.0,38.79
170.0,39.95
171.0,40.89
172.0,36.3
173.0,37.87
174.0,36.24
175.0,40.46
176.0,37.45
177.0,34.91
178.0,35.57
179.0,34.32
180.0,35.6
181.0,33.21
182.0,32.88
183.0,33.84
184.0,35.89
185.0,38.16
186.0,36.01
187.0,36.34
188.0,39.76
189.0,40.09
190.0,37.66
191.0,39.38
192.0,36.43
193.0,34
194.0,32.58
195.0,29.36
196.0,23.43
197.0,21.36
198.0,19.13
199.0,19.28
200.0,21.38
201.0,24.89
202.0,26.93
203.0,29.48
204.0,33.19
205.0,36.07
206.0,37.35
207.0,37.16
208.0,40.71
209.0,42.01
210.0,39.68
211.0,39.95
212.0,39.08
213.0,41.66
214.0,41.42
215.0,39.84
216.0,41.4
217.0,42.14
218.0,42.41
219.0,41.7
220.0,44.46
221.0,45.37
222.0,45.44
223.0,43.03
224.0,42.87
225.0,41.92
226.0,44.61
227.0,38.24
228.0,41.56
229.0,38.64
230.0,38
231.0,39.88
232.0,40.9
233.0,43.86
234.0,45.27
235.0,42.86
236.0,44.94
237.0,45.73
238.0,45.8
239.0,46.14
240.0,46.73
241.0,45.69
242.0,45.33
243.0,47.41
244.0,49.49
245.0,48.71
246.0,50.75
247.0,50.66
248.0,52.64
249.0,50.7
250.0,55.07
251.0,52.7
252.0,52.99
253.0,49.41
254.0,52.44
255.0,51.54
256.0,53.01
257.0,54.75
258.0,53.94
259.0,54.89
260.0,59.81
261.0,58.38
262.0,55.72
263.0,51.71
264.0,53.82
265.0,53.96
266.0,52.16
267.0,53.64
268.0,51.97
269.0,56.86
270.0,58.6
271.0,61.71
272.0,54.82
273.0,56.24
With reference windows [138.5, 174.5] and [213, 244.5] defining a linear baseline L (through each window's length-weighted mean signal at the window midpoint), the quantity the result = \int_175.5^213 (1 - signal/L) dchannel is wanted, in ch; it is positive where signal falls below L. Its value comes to 8.2 ch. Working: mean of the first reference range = 43.1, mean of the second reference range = 43.3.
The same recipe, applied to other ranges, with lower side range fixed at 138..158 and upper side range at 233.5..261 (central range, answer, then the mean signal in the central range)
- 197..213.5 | 5.2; 32.6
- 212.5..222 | 1.2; 42.4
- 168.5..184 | 3.2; 36.5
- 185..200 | 4.9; 31.6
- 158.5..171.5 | 1.0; 42.1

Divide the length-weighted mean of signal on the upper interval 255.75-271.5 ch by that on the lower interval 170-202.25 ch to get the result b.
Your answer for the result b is 1.7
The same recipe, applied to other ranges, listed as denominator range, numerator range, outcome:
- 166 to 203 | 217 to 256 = 1.36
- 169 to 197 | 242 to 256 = 1.43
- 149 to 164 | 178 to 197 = 0.77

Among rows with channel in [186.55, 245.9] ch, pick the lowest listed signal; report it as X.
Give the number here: 19.13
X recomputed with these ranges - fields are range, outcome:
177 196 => 23.43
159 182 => 32.88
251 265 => 49.41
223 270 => 38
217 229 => 38.24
